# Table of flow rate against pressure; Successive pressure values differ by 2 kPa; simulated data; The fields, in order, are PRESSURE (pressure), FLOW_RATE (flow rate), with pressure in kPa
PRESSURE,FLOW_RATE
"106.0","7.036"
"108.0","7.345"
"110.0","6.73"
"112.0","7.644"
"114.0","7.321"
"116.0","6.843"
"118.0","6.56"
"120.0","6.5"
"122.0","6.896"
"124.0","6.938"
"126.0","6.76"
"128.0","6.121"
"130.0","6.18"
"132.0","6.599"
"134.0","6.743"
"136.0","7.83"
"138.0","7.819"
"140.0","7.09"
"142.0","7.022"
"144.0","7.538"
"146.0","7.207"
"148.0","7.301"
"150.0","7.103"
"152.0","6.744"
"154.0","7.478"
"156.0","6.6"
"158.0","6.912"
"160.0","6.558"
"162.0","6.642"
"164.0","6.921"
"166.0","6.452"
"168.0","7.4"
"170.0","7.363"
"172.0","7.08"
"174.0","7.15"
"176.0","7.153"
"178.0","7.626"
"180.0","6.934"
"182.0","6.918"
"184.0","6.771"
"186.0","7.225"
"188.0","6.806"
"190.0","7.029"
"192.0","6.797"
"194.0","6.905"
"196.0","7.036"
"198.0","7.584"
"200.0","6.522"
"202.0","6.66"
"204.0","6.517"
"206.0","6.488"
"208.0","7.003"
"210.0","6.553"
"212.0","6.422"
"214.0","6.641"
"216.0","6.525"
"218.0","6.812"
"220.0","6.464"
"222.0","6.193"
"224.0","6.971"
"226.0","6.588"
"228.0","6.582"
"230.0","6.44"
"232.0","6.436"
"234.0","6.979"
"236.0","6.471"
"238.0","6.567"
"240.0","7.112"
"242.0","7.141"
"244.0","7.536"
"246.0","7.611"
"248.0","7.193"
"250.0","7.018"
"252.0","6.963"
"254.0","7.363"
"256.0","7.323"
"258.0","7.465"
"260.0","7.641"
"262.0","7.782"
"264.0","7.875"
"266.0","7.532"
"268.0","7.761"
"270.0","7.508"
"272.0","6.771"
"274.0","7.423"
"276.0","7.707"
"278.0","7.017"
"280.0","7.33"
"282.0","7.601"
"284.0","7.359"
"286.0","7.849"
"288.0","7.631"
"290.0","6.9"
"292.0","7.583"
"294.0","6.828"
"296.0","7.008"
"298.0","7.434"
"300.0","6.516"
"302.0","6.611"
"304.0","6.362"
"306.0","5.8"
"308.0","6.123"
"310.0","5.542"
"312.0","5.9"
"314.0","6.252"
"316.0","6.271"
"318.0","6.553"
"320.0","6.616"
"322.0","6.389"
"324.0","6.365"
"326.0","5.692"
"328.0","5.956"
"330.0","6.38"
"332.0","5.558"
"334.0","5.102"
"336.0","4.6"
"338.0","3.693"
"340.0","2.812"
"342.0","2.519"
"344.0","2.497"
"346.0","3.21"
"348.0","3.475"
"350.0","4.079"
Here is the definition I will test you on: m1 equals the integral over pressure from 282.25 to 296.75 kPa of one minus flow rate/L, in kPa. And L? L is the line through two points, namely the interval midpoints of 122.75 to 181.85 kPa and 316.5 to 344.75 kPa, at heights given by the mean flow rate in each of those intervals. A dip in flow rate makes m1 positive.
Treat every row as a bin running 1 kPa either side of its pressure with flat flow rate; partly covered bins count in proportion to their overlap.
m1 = -4.7 kPa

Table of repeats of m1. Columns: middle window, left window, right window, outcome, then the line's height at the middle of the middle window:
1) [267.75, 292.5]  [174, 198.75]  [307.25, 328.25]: -3.8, 6.42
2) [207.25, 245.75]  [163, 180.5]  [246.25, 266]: 3.1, 7.31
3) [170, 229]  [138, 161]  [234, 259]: 2.3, 7.11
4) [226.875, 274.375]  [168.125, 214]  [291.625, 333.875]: -3.9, 6.64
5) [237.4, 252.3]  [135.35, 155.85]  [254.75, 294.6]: 0.5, 7.41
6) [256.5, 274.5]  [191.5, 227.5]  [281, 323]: -2.2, 6.71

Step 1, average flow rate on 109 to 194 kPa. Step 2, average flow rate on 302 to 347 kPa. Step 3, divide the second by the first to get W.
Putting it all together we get 0.76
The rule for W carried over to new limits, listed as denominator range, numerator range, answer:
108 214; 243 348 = 0.93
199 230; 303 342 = 0.85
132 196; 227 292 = 1.03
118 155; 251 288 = 1.07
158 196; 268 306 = 1.03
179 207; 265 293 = 1.08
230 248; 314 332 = 0.90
